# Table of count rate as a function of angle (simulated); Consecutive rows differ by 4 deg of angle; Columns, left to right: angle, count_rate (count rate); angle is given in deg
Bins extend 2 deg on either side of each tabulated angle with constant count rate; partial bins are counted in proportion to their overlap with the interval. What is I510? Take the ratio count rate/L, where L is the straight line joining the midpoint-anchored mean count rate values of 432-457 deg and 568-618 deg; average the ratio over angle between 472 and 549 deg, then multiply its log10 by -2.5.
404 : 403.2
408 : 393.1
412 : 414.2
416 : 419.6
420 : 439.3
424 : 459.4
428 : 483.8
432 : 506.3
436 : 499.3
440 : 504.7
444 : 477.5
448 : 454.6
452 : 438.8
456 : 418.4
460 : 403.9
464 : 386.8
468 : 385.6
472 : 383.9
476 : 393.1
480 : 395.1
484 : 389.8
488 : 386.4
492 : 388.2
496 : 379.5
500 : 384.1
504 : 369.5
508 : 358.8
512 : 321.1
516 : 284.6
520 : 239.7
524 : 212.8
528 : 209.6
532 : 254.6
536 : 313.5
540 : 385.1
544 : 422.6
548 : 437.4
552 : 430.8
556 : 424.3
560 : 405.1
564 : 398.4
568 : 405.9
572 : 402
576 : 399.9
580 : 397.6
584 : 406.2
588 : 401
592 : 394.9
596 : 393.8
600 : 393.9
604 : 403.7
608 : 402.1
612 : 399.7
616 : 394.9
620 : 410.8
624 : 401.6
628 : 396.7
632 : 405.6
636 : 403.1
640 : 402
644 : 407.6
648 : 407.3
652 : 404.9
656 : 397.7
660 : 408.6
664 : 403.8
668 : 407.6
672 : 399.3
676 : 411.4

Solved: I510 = 0.27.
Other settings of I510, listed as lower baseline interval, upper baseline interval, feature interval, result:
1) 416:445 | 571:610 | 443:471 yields 0.11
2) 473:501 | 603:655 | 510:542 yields 0.38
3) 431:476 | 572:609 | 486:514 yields 0.15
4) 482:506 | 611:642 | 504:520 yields 0.21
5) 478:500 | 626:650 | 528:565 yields 0.05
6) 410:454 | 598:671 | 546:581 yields 0.03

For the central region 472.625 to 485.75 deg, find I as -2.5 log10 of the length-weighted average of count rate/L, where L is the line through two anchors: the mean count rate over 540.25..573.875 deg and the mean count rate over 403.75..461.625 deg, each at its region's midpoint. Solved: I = 0.12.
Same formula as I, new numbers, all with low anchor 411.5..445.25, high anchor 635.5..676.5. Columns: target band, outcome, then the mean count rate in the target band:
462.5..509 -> 0.18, 384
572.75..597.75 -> 0.07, 399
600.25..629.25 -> 0.04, 401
